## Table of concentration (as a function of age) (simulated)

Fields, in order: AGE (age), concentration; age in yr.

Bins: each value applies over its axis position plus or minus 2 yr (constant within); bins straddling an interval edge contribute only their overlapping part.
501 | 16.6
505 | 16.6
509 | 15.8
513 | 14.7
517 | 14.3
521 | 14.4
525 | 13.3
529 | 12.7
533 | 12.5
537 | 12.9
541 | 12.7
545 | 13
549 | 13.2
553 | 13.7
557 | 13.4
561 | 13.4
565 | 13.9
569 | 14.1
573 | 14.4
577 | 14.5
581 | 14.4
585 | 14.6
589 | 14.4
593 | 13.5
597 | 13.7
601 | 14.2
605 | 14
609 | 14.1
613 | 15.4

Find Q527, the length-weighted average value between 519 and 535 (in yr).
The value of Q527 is 13.2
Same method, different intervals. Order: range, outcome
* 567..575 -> 14.2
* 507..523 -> 14.8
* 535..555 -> 13.1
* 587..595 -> 13.9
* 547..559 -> 13.4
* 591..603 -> 13.8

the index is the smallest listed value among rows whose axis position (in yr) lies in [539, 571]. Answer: 12.7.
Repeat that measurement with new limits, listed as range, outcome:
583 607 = 13.5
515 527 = 13.3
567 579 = 14.1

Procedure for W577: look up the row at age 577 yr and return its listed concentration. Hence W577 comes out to 14.5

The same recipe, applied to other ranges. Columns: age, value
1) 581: 14.4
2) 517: 14.3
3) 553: 13.7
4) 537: 12.9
